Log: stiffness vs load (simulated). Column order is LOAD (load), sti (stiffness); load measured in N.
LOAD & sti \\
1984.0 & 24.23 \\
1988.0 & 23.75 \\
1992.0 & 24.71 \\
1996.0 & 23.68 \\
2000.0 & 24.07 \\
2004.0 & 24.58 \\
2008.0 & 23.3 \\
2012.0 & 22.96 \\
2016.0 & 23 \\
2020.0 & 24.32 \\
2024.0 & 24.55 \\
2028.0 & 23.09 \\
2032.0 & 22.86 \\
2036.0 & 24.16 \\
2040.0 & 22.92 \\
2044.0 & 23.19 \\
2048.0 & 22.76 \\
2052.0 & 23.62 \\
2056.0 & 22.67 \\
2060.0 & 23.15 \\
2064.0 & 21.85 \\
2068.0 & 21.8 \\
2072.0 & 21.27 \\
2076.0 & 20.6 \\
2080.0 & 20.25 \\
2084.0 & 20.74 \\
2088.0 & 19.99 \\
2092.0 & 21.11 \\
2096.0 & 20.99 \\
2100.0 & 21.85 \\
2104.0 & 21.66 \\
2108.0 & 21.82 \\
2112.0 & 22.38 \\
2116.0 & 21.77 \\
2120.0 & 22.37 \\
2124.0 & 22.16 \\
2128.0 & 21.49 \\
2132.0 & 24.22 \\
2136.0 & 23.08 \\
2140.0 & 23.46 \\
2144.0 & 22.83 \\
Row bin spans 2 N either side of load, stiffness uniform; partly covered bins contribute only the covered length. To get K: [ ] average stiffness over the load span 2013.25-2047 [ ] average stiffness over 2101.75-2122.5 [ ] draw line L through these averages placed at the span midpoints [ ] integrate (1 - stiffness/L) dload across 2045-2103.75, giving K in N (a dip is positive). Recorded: 2.7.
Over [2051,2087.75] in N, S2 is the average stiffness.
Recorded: 21.6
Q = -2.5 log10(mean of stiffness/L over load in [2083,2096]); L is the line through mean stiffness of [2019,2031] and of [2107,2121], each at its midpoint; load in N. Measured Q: 0.10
